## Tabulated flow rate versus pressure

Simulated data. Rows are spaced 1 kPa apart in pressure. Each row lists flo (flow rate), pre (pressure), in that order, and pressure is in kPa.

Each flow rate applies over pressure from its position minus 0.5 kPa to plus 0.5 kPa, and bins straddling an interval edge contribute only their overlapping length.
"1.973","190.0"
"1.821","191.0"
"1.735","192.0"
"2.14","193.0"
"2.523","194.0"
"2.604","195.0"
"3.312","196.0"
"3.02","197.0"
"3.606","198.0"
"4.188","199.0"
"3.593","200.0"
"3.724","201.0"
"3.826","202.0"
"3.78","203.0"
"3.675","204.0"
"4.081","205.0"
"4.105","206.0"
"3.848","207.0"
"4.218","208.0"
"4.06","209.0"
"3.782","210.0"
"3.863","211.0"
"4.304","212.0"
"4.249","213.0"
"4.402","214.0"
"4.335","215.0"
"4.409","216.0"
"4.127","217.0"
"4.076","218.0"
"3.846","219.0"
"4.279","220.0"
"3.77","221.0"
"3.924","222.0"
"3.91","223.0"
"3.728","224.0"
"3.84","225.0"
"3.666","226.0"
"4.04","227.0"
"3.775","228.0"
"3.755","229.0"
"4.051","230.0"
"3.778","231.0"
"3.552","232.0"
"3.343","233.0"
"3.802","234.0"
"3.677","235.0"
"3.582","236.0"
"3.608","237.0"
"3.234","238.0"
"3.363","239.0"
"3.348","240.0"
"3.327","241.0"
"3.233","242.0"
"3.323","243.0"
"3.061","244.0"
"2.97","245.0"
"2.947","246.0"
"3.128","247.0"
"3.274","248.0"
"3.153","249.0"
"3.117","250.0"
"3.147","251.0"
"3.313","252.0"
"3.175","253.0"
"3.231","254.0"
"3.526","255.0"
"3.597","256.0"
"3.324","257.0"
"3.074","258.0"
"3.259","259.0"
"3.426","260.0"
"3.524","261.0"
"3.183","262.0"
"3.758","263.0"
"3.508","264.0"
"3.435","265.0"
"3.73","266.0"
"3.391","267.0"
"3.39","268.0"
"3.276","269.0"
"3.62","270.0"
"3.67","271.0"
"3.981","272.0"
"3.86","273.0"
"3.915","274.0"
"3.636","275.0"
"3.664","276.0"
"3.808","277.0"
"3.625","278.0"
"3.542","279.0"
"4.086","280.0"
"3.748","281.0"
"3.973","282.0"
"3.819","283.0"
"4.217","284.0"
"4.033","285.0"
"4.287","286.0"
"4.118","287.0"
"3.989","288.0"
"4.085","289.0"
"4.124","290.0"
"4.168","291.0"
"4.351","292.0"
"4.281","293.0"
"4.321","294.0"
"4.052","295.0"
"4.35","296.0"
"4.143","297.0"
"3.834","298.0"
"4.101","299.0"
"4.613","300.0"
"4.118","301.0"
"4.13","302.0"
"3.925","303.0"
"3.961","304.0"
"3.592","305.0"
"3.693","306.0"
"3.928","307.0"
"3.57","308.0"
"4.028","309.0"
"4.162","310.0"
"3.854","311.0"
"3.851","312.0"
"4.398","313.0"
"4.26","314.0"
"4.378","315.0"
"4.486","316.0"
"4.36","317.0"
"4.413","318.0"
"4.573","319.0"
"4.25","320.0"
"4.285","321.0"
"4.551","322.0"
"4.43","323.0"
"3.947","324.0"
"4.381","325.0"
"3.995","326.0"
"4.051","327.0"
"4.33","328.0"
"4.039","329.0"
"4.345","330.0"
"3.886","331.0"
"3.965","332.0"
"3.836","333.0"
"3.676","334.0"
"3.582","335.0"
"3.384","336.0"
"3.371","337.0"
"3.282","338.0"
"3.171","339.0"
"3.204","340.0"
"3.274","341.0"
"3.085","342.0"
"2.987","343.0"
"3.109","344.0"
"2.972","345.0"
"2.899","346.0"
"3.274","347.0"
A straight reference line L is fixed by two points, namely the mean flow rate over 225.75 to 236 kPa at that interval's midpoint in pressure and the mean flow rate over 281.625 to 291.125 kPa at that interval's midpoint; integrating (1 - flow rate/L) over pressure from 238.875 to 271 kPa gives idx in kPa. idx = 4.7 kPa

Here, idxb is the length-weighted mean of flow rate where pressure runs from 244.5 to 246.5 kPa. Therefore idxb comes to 2.96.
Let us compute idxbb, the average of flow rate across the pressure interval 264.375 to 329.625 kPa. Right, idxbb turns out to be 4.02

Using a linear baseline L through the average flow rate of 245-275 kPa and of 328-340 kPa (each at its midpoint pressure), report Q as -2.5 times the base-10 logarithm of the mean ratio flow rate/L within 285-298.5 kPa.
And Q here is -0.178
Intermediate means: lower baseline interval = 3.41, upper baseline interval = 3.69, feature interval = 4.16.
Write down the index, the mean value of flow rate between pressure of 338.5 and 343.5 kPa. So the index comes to 3.14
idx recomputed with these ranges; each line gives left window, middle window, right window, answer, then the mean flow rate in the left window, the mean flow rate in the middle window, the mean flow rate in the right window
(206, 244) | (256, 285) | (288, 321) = 2.7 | 3.82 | 3.63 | 4.14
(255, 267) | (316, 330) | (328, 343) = -2.9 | 3.44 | 4.29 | 3.58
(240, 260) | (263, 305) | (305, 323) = -2.1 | 3.23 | 3.92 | 4.17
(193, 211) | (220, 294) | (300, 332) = 4.6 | 3.61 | 3.63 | 4.14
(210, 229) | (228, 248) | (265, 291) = 2.7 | 4.02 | 3.43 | 3.82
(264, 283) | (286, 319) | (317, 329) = -0.7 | 3.68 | 4.12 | 4.28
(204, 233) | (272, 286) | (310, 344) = 0.3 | 3.98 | 3.86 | 3.93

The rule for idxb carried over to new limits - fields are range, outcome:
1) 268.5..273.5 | 3.68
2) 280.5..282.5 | 3.86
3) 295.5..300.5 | 4.21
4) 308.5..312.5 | 3.97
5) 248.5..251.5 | 3.14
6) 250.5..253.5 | 3.21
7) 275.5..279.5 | 3.66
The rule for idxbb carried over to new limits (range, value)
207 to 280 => 3.63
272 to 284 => 3.81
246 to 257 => 3.25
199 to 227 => 3.98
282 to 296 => 4.14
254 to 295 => 3.76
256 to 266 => 3.42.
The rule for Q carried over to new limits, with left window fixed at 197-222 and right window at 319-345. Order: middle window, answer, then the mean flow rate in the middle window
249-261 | 0.19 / 3.29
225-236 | 0.06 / 3.74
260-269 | 0.12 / 3.47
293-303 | -0.09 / 4.18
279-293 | -0.06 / 4.06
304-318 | -0.07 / 4.05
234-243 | 0.15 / 3.44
